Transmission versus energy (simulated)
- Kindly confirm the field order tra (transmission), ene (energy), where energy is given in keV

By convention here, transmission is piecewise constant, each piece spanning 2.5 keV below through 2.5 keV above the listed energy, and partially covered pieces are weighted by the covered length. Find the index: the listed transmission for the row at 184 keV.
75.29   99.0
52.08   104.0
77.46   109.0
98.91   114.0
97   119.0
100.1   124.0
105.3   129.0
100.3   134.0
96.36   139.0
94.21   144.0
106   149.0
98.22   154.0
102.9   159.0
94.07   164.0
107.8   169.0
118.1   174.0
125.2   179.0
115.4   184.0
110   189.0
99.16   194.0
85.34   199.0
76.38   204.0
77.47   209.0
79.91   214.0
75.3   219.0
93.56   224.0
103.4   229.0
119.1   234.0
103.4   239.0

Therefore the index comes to 115.4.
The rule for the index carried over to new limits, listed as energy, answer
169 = 107.8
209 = 77.47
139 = 96.36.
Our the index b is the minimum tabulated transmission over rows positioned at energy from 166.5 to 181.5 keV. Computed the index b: 107.8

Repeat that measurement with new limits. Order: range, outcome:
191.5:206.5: 76.38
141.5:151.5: 94.21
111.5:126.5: 97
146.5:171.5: 94.07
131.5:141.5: 96.36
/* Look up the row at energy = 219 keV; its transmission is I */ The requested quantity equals 75.3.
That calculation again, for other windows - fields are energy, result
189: 110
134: 100.3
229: 103.4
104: 52.08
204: 76.38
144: 94.21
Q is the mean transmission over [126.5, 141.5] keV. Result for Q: 101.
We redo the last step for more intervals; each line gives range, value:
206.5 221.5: 77.6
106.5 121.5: 91.1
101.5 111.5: 64.8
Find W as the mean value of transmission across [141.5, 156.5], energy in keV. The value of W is 99.5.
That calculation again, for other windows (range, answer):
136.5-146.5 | 95.3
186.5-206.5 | 92.7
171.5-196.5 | 114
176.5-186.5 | 120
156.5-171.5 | 102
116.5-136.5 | 101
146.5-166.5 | 100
